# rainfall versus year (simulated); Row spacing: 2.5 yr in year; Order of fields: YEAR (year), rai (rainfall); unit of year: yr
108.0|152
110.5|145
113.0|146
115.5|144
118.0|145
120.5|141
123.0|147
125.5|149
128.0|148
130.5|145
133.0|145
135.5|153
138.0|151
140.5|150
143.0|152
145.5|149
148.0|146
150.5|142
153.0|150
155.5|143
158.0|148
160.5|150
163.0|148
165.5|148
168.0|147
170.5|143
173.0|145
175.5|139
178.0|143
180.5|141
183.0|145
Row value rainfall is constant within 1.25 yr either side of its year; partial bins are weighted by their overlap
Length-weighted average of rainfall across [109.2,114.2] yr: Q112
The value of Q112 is 146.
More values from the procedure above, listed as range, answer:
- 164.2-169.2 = 148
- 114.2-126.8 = 145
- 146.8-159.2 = 146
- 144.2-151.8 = 146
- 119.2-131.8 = 146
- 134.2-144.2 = 151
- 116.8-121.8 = 143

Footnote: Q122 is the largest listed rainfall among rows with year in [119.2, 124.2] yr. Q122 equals 147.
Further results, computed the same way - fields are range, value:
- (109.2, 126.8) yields 149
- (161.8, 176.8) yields 148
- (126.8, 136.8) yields 153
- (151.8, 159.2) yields 150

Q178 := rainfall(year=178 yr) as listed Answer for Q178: 143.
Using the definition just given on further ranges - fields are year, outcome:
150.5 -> 142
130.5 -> 145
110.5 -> 145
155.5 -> 143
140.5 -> 150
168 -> 147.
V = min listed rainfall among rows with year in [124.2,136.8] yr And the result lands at 145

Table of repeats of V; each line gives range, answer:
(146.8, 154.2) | 142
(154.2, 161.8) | 143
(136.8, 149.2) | 146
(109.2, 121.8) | 141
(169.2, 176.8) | 139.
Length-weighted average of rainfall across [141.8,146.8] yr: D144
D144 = 150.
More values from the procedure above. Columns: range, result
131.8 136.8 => 149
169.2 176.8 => 142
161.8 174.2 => 146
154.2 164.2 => 147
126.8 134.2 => 146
